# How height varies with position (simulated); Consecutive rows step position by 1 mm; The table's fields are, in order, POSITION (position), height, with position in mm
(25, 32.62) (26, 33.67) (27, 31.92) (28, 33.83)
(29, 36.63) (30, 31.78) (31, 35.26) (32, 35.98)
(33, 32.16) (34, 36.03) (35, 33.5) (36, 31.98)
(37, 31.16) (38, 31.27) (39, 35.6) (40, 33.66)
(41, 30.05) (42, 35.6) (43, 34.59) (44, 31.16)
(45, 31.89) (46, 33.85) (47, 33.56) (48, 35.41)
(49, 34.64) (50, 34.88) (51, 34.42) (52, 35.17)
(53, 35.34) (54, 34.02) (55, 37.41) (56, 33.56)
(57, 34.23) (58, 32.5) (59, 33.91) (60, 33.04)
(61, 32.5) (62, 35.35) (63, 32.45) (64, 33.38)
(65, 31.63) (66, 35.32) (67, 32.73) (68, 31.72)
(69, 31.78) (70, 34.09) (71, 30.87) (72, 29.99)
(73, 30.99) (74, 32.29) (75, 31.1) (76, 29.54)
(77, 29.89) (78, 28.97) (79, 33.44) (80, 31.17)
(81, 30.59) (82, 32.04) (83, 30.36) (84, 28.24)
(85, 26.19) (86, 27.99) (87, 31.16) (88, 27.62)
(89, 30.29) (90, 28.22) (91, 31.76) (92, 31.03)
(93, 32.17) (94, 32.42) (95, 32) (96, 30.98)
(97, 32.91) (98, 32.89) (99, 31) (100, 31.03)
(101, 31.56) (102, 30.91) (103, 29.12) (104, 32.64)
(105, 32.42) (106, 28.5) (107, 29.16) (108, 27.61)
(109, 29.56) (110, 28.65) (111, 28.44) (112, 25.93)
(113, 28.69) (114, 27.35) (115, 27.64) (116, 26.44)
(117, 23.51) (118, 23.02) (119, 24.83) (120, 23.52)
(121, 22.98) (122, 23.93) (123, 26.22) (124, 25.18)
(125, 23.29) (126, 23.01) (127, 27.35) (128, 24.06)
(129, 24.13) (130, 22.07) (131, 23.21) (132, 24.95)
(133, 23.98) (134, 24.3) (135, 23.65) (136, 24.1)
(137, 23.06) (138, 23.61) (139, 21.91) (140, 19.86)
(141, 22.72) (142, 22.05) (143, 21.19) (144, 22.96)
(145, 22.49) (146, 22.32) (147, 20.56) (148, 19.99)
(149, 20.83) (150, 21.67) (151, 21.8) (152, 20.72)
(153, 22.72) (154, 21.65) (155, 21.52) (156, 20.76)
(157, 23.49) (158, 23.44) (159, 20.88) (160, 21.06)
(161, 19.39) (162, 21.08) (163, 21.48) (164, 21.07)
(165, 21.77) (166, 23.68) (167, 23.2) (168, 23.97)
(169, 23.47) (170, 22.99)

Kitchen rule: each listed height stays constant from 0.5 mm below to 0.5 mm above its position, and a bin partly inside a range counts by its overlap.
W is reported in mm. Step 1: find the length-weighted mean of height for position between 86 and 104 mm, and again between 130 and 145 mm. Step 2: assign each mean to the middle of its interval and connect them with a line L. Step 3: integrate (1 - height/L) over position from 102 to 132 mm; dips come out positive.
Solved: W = 0.6 mm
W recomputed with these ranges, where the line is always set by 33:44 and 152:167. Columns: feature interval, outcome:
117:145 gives 1.06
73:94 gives -0.98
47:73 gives -2.00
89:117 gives -2.92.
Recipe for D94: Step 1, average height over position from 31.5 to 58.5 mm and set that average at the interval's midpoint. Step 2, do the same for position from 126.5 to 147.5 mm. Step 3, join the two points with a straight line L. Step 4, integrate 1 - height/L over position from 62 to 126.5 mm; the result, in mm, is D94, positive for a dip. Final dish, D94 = -3.3 mm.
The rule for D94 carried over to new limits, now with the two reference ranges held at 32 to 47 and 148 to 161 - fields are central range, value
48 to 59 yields -1.0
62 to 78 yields -0.9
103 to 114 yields -1.2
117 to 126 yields 0.3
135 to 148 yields 0.4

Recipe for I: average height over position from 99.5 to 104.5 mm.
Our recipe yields 31.1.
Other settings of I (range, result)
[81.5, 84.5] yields 30.2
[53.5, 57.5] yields 34.8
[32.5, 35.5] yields 33.9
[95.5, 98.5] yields 32.3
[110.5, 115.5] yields 27.6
